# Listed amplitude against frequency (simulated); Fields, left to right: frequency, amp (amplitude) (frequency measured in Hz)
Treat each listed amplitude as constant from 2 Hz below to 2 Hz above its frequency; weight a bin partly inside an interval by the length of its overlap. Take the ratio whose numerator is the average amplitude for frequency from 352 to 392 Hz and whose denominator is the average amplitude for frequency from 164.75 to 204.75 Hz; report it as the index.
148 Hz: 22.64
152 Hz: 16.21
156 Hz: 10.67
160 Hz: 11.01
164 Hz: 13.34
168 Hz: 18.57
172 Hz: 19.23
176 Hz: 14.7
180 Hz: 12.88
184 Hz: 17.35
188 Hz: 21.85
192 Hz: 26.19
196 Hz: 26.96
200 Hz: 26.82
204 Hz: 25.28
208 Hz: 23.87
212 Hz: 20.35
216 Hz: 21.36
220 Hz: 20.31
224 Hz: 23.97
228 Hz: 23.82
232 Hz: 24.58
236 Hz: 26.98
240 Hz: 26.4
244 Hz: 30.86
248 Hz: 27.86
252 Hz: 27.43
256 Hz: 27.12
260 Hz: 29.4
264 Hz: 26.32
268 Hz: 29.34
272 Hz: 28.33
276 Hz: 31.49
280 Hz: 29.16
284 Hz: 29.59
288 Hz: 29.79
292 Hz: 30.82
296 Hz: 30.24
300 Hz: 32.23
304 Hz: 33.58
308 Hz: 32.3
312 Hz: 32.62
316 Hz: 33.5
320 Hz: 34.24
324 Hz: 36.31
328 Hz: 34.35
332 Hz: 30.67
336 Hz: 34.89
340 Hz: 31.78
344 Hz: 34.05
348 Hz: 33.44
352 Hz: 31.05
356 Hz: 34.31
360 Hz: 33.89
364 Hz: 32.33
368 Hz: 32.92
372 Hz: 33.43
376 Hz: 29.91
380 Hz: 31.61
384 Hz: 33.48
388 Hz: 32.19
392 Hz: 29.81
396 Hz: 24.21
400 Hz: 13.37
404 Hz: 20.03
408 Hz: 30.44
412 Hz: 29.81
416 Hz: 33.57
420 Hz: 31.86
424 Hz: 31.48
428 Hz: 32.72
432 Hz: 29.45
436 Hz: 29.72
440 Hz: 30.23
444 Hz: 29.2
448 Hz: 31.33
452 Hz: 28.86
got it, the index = 1.6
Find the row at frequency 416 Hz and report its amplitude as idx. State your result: 33.57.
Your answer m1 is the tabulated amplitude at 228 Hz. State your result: 23.82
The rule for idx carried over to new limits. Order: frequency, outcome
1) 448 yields 31.33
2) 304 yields 33.58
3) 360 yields 33.89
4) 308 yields 32.3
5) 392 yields 29.81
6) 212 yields 20.35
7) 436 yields 29.72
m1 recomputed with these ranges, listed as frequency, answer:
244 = 30.86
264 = 26.32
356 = 34.31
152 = 16.21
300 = 32.23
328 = 34.35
